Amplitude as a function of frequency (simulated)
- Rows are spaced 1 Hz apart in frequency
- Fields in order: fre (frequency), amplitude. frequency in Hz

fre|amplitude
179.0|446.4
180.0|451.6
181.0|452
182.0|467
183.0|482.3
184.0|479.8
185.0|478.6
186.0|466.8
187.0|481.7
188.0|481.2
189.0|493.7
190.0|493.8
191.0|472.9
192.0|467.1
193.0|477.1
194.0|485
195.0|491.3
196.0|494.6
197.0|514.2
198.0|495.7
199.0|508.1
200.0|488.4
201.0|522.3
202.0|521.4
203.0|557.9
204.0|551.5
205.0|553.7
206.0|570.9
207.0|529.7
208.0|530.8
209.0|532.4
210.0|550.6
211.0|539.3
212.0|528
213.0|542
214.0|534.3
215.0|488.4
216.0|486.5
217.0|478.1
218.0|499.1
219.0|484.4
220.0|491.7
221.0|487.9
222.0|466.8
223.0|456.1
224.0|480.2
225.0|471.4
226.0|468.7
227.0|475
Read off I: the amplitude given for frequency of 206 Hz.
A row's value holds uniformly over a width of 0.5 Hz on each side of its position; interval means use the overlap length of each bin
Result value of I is 570.9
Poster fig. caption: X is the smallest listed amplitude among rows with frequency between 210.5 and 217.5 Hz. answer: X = 478.1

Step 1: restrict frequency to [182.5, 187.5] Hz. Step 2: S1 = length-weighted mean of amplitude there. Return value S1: 478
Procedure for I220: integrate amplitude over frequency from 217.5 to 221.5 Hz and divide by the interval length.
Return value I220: 491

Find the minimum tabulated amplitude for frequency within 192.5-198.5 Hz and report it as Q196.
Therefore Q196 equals 477.1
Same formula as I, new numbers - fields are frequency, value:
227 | 475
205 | 553.7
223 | 456.1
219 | 484.4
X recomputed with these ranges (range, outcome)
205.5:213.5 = 528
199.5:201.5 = 488.4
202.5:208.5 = 529.7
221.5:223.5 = 456.1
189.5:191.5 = 472.9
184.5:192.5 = 466.8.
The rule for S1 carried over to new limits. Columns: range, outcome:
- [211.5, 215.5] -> 523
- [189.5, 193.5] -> 478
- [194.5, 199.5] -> 501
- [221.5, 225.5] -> 469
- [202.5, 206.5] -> 558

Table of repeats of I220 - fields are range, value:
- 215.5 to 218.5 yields 488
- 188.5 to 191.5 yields 487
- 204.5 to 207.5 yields 551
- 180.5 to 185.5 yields 472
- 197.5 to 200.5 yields 497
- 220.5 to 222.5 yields 477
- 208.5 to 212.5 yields 538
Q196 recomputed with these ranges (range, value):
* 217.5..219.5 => 484.4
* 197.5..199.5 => 495.7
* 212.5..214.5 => 534.3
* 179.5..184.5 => 451.6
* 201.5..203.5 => 521.4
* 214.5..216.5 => 486.5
